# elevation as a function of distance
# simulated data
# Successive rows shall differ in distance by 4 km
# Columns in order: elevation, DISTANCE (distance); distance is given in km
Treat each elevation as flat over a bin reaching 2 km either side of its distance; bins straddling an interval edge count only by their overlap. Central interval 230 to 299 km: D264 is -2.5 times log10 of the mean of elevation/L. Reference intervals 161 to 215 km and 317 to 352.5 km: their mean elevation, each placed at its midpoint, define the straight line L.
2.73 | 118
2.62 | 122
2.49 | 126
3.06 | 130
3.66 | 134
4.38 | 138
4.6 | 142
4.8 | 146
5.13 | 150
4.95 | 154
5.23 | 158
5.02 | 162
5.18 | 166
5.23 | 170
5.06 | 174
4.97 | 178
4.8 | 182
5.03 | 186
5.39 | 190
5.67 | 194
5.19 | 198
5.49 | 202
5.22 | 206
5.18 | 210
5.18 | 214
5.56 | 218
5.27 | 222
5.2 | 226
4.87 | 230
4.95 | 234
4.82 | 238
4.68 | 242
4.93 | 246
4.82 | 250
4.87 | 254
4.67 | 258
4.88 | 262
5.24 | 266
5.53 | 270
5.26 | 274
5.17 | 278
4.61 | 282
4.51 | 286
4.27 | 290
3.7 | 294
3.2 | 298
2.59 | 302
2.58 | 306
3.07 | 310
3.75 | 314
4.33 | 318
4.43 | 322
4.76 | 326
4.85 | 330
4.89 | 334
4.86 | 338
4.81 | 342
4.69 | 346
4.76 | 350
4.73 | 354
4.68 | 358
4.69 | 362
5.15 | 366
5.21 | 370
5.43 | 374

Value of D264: 0.05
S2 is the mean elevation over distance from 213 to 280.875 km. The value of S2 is 5.05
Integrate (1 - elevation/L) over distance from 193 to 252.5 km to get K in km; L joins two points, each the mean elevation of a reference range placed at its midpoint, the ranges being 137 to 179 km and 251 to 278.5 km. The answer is -1.1 km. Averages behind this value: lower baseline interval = 4.97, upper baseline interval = 5.07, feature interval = 5.12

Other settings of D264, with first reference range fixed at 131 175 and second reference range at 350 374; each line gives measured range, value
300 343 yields 0.20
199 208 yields -0.11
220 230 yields -0.07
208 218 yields -0.09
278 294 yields 0.10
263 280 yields -0.09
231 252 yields 0.00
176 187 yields -0.02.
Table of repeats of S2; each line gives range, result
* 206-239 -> 5.14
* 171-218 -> 5.21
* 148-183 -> 5.07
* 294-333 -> 3.76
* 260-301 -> 4.59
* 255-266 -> 4.87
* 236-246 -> 4.79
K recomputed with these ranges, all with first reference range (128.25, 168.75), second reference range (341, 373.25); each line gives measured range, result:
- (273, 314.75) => 8.14 km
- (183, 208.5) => -3.44 km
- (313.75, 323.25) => 1.17 km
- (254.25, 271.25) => -1.01 km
